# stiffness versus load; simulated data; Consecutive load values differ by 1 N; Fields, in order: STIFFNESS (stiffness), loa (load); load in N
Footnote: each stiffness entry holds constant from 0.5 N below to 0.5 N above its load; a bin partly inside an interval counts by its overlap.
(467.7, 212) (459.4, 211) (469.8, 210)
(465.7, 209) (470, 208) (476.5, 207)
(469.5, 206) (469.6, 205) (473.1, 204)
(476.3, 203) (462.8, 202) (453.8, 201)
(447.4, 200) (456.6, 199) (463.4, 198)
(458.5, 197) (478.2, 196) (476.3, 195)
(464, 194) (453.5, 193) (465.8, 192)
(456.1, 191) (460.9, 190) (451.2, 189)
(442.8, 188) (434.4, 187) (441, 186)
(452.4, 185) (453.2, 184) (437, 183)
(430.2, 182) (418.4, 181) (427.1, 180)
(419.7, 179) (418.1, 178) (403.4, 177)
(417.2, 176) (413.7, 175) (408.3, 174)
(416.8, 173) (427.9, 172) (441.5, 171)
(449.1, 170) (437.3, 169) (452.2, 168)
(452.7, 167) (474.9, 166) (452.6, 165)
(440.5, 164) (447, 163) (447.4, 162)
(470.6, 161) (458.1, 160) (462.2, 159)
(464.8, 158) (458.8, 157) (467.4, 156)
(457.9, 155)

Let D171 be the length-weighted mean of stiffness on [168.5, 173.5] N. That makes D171 435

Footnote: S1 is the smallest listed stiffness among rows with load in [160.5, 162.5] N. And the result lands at 447.4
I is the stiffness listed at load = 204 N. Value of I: 473.1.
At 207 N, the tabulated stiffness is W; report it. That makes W 476.5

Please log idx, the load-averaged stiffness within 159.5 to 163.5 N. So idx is 456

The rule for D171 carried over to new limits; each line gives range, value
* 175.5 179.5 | 415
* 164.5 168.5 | 458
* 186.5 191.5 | 449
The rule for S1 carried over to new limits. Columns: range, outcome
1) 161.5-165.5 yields 440.5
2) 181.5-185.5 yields 430.2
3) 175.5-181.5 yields 403.4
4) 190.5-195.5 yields 453.5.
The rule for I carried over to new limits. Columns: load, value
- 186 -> 441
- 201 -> 453.8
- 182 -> 430.2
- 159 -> 462.2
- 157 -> 458.8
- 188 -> 442.8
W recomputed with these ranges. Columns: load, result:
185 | 452.4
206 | 469.5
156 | 467.4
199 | 456.6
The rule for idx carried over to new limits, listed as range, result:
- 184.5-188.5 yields 443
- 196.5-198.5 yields 461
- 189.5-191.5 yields 458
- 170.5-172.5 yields 435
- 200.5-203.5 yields 464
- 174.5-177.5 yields 411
